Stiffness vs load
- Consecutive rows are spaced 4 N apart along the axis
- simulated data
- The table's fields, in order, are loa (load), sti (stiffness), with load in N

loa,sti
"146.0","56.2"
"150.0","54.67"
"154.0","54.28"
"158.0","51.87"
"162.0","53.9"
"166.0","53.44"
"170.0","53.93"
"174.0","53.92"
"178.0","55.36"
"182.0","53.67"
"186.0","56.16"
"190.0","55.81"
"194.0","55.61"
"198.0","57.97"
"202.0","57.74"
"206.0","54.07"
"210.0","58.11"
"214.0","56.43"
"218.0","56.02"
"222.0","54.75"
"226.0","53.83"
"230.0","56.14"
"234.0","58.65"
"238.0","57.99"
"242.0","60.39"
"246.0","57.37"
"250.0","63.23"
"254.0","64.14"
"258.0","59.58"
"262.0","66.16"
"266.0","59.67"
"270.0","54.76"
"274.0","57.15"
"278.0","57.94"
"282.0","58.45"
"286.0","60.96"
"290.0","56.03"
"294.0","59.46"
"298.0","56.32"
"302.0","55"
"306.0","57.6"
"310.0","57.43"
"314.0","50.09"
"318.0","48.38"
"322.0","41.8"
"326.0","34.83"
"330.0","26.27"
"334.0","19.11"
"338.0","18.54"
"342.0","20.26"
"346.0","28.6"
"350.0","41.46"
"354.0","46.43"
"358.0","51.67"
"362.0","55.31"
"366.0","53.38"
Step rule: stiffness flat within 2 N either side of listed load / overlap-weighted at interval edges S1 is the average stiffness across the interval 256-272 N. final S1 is 60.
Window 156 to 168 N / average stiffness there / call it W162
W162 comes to 53.1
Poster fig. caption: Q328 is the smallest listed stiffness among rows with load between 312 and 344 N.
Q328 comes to 18.54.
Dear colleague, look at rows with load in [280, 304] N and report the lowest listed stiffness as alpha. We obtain 55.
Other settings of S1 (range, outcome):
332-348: 21.6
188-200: 56.5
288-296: 57.7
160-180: 54.1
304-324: 51.1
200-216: 56.6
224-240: 56.7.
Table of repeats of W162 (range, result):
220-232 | 54.9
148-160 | 53.6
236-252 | 59.7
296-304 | 55.7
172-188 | 54.8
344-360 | 42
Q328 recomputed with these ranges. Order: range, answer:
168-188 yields 53.67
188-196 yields 55.61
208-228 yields 53.83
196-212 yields 54.07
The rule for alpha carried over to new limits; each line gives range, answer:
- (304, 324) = 41.8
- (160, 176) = 53.44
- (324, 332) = 26.27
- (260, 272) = 54.76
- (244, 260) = 57.37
